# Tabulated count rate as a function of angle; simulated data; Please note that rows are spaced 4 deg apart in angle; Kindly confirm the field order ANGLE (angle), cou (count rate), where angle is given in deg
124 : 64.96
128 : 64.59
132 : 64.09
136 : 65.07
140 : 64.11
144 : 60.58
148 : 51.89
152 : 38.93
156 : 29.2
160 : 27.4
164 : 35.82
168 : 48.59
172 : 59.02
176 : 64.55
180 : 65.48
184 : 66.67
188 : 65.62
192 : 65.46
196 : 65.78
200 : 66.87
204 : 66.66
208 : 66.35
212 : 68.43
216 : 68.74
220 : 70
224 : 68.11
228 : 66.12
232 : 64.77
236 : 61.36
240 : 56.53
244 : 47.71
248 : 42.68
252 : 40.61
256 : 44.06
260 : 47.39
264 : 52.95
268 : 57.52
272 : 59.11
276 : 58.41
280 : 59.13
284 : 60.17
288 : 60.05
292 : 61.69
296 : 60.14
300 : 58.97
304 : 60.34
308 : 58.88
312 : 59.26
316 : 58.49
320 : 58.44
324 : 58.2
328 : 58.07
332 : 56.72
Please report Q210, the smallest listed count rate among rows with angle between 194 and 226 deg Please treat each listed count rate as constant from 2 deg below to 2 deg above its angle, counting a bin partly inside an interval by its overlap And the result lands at 65.78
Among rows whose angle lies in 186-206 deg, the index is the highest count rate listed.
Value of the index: 66.87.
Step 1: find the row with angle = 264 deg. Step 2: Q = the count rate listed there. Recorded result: 52.95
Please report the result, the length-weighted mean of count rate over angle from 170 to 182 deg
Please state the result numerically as 63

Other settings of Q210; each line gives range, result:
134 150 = 51.89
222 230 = 66.12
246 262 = 40.61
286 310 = 58.88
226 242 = 56.53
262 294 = 52.95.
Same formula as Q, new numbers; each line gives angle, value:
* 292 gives 61.69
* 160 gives 27.4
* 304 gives 60.34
